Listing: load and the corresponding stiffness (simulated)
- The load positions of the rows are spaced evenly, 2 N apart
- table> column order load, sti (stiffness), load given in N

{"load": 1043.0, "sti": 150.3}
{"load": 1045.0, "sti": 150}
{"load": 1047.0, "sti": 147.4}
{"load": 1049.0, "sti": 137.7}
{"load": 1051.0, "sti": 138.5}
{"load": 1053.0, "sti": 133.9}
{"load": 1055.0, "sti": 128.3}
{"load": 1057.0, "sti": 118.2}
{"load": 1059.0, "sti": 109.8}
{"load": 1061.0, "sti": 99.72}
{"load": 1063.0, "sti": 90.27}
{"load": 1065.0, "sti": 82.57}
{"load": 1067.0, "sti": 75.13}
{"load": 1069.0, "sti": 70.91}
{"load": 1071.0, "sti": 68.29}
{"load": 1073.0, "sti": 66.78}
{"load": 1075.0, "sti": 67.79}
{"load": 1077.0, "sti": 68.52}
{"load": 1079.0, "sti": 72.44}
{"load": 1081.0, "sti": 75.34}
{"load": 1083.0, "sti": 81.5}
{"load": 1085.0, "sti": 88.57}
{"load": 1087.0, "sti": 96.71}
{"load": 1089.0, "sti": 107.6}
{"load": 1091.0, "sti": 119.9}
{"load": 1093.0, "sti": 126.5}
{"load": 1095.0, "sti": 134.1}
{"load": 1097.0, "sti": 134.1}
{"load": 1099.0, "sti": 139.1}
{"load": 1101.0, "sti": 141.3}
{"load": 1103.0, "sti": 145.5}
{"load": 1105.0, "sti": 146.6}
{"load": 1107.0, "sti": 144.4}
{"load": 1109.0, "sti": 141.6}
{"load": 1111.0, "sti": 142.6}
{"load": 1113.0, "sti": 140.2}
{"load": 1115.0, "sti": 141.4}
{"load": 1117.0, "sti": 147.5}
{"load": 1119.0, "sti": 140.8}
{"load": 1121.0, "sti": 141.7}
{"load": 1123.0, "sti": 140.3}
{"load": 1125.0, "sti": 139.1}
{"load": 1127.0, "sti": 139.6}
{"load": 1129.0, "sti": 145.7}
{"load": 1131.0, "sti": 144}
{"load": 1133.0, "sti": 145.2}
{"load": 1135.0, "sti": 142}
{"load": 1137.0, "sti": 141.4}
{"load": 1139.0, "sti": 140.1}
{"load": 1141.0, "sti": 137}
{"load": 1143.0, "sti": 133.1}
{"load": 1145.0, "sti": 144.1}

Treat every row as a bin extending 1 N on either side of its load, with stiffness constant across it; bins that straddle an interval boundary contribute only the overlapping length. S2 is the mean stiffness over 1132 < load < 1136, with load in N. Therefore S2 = 144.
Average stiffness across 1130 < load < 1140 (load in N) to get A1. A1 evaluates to 143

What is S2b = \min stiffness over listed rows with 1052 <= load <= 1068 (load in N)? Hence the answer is 75.13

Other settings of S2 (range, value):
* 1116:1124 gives 143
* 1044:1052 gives 143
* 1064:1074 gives 72.7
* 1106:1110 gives 143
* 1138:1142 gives 139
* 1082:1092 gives 98.9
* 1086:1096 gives 117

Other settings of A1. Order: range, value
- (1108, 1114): 141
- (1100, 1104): 143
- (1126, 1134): 144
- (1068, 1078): 68.5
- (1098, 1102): 140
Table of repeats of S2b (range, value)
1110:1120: 140.2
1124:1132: 139.1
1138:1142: 137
